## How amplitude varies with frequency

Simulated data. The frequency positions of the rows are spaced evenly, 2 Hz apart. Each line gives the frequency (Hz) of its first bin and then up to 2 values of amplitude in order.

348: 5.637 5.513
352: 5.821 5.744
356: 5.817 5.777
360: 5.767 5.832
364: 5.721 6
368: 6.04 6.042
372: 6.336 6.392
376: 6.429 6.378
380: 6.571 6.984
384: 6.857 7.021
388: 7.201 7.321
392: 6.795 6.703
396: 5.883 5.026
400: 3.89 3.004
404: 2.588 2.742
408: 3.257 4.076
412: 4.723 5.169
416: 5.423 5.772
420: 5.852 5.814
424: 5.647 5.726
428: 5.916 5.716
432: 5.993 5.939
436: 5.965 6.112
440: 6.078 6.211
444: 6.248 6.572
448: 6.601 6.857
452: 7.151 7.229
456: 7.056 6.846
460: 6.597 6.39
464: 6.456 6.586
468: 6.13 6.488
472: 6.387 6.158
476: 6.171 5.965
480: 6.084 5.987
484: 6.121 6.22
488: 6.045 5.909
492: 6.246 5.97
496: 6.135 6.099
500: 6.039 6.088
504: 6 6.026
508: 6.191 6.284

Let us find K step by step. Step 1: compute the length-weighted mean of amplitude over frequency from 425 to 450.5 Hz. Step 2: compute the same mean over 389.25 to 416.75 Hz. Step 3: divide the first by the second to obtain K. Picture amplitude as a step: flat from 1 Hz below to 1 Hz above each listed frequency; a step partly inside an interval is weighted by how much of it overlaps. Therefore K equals 1.30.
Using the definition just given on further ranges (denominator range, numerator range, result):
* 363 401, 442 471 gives 1.06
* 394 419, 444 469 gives 1.52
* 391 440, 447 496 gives 1.24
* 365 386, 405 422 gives 0.73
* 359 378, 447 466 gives 1.12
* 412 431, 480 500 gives 1.08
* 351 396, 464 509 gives 0.97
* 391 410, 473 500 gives 1.38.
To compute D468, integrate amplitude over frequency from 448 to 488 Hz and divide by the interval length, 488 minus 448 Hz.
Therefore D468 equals 6.46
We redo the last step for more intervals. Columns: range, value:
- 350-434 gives 5.65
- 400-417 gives 3.87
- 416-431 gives 5.75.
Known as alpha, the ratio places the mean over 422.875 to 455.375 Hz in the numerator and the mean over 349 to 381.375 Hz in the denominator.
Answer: 1.0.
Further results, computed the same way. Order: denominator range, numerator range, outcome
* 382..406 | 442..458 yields 1.21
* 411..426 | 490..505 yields 1.10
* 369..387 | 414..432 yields 0.87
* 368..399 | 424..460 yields 0.98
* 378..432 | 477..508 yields 1.11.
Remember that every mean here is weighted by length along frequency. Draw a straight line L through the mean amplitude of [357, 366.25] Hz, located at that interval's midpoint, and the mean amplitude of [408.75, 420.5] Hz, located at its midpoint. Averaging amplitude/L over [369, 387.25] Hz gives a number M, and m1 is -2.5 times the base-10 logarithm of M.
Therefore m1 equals -0.18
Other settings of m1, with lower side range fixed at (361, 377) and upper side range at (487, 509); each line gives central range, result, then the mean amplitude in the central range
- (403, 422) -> 0.334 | 4.47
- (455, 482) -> -0.055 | 6.39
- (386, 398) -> -0.096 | 6.65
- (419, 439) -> 0.039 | 5.87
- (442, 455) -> -0.111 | 6.73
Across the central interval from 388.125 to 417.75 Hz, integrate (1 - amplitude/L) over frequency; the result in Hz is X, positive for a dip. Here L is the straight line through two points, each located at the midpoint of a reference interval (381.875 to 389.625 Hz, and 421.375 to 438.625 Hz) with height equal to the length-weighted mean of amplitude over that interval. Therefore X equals 7.9 Hz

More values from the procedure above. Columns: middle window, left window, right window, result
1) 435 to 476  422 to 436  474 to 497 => -3.78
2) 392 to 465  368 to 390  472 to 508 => 8.11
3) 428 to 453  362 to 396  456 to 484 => 0.49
